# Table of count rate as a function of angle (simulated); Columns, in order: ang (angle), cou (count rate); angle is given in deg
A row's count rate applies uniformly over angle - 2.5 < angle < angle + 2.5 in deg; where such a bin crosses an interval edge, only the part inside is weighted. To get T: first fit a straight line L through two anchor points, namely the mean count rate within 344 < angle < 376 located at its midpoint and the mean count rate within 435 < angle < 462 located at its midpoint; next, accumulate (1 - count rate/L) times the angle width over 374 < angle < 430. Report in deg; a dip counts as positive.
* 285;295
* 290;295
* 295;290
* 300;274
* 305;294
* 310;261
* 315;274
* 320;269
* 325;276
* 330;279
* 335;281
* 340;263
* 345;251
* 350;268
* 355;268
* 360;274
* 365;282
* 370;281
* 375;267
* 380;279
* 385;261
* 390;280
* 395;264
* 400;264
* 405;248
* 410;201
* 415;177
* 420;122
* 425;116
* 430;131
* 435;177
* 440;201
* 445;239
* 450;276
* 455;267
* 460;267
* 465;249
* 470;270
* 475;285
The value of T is 8.4 deg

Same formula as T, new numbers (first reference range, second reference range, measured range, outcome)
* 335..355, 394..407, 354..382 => -1.5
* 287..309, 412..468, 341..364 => -1.1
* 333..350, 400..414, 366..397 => -4.0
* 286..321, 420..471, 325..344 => -0.5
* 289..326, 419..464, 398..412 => -0.9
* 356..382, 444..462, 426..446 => 6.6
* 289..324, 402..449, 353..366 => -2.1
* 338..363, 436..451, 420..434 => 6.3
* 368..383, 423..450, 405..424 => 3.9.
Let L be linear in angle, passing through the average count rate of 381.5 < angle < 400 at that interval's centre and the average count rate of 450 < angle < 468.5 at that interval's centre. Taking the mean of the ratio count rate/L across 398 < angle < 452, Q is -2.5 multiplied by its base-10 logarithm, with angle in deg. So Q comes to 0.34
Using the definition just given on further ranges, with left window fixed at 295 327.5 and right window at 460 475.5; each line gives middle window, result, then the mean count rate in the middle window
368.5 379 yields -0.01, 274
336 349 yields 0.05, 261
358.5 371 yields -0.03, 279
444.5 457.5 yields 0.01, 264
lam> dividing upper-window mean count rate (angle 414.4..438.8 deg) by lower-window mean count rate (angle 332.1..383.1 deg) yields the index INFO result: 0.53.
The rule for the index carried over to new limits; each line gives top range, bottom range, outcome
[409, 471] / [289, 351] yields 0.75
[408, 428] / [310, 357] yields 0.57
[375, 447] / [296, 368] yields 0.78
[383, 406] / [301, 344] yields 0.97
